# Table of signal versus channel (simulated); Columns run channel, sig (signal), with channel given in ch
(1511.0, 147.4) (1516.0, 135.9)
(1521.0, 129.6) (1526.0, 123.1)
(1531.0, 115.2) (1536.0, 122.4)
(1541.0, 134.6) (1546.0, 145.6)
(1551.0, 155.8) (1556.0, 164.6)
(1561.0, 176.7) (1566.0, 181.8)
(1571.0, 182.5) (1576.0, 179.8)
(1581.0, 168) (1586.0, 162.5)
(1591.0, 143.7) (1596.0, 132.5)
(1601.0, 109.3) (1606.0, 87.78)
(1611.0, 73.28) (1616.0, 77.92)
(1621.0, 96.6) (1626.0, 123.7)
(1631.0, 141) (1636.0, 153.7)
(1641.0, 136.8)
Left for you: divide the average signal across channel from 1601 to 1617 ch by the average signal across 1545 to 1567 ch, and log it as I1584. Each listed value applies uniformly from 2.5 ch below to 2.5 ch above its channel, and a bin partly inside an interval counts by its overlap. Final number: 0.51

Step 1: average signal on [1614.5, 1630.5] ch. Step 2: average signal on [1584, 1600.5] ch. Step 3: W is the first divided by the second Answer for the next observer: 0.75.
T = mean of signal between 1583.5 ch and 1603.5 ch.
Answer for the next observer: 137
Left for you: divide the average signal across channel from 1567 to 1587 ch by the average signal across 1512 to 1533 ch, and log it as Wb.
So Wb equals 1.37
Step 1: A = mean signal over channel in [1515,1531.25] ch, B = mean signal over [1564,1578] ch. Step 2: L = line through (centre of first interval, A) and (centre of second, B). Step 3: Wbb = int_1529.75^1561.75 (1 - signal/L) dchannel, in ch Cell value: 1.8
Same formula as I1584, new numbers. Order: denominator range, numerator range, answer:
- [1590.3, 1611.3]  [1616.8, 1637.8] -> 1.12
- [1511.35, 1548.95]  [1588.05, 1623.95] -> 0.80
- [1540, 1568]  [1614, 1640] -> 0.75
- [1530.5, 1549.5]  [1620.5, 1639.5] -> 1.00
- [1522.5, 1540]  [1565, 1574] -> 1.49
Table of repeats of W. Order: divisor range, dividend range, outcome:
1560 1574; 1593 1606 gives 0.64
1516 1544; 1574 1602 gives 1.19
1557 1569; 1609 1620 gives 0.44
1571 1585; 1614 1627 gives 0.56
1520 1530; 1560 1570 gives 1.45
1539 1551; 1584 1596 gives 1.03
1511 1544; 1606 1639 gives 0.85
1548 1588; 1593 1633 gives 0.61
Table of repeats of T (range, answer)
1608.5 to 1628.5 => 92.9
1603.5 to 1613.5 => 80.5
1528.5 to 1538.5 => 119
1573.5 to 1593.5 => 164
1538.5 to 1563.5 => 155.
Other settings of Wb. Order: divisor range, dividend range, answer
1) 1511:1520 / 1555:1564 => 1.25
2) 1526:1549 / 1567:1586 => 1.36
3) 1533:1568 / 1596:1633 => 0.67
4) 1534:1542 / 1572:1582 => 1.38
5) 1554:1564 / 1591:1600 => 0.77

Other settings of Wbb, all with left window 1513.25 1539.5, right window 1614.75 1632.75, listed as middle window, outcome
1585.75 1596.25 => -2.71 ch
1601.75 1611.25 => 2.17 ch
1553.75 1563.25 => -3.92 ch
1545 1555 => -2.57 ch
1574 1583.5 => -4.51 ch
